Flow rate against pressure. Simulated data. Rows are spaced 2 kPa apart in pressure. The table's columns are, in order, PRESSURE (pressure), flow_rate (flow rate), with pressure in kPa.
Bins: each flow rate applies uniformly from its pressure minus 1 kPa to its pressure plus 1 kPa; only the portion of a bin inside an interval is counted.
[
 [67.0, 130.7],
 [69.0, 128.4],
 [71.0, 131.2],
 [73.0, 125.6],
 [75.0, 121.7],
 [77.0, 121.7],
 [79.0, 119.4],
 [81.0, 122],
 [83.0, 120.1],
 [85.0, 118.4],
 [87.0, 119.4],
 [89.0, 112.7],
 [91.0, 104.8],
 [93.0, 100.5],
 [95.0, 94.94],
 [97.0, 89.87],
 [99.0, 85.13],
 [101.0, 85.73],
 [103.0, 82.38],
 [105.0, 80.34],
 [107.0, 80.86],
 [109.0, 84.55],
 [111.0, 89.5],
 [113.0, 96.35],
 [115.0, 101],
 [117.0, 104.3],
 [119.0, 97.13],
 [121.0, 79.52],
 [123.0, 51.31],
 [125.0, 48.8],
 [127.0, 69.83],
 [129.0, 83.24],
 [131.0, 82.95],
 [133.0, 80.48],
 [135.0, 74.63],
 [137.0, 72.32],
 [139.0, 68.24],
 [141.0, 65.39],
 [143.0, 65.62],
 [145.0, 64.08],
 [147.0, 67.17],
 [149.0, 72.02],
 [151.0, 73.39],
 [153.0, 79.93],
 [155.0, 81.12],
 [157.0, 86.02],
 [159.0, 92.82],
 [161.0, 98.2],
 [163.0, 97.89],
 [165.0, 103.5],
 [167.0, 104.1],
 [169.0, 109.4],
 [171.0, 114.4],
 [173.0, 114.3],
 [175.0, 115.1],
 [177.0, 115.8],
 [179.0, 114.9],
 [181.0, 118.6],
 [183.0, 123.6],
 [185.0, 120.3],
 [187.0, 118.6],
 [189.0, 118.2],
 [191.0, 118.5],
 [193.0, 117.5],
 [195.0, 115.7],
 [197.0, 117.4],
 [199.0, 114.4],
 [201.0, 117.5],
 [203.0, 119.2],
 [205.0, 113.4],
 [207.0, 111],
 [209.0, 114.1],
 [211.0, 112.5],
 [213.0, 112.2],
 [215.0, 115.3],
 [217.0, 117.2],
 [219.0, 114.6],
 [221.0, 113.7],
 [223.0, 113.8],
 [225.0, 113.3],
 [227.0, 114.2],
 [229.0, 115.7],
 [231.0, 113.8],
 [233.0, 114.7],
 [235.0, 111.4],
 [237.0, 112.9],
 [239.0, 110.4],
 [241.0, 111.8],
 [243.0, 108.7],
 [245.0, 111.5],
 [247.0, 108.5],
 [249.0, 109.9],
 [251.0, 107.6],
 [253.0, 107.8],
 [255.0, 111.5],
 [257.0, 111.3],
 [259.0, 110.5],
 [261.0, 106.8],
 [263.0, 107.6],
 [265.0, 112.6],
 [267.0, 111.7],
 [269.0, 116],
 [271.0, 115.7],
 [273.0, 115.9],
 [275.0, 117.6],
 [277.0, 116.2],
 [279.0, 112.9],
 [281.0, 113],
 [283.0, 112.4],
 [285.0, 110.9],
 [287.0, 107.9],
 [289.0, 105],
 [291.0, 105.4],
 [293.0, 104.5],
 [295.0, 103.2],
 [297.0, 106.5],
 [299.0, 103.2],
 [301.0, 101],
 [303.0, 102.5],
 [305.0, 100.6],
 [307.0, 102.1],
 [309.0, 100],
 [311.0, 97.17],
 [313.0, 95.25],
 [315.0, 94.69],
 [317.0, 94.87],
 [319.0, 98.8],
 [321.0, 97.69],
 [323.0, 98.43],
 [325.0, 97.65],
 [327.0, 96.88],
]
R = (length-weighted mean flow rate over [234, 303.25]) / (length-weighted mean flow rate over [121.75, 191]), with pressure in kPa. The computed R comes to 1.21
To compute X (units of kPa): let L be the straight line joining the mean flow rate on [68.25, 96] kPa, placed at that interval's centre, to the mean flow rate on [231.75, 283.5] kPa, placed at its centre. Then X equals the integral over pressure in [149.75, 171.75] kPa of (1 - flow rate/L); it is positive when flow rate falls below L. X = 3.9 kPa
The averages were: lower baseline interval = 117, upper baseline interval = 112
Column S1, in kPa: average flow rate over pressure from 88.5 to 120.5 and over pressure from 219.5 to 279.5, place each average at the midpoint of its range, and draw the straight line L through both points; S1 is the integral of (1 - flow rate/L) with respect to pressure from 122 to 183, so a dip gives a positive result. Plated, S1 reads 7.82 kPa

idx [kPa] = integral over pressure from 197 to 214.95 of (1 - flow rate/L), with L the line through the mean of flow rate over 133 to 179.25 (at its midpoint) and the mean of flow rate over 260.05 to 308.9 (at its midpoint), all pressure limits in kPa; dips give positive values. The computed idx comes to -3.39 kPa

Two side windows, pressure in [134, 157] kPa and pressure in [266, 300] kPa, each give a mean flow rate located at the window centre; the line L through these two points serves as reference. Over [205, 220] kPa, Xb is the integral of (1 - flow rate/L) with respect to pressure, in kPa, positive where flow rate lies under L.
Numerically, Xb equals -3.8 kPa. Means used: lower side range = 71.9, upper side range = 110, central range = 114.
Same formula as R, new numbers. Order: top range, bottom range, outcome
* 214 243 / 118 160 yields 1.53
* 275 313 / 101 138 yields 1.30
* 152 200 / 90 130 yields 1.27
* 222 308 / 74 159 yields 1.25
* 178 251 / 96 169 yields 1.40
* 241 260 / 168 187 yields 0.94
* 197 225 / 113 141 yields 1.47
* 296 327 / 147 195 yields 0.95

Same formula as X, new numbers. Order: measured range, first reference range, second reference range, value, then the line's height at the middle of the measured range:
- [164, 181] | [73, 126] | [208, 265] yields -1.1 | 105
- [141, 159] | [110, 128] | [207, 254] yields 3.2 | 90.4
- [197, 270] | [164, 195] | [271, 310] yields -0.7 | 111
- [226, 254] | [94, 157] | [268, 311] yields -3.4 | 99.3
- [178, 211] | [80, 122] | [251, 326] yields -4.9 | 102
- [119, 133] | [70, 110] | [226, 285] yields 4.5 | 107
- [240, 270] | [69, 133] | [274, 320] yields -2.1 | 103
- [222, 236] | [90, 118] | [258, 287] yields -0.9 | 107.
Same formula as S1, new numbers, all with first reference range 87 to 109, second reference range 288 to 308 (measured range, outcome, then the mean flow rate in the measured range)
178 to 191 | -2.9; 119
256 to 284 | -3.0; 113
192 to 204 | -2.3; 117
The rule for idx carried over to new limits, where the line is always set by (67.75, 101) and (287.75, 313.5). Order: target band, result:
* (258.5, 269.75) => -0.73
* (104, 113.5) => 2.20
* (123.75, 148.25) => 8.93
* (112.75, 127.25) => 3.95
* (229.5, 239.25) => -0.69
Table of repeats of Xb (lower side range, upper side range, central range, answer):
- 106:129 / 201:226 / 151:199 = -2.9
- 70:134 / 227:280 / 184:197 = -1.5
